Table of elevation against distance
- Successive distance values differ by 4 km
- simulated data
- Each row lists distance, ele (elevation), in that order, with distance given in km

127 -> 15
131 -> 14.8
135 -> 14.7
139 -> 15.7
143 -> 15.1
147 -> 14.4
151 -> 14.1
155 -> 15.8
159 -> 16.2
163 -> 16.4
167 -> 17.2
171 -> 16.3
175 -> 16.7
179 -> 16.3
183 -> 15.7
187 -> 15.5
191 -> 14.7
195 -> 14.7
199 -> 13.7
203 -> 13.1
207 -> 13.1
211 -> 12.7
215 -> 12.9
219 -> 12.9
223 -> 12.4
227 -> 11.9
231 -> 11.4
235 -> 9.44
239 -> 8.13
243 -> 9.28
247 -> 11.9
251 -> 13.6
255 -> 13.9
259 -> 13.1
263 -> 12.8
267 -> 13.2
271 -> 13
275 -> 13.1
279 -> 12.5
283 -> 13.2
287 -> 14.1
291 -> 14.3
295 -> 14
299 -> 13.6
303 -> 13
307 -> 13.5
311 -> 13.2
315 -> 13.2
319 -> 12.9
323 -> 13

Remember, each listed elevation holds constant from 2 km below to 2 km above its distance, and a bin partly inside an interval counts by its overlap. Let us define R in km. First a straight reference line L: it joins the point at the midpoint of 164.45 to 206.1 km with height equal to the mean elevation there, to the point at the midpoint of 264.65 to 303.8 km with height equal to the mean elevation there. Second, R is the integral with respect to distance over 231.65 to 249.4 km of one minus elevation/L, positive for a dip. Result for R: 5.4 km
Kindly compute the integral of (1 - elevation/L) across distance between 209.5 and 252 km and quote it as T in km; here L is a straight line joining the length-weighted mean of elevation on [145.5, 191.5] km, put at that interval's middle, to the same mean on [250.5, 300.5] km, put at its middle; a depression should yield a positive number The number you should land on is 8.80 km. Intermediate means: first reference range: 15.8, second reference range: 13.4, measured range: 11.4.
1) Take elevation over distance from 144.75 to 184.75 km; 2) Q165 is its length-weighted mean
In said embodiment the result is 15.9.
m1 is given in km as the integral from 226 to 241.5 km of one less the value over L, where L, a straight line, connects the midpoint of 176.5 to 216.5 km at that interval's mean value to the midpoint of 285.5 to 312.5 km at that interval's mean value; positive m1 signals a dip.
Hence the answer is 4.4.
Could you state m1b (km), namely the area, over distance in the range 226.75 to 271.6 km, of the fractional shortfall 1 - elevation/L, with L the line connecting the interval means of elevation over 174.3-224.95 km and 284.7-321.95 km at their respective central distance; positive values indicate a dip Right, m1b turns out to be 6.7 km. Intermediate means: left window 14.1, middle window 11.8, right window 13.5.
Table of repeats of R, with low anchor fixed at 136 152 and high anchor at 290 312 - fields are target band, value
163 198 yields -3.09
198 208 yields 0.77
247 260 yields 0.61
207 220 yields 1.30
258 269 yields 0.68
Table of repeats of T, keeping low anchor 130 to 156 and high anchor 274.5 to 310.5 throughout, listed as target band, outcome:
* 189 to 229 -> 3.0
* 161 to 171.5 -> -1.4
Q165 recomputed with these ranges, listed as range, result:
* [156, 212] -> 15.2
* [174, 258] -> 13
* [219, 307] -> 12.5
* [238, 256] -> 11.4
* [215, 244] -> 11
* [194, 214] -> 13.4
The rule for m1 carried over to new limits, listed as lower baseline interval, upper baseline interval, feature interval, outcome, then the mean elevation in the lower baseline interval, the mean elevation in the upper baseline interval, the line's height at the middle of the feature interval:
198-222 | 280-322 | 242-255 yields 1.06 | 13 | 13.5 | 13.2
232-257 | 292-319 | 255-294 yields -3.52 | 11.1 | 13.4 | 12.2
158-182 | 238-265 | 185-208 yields 1.30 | 16.5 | 12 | 15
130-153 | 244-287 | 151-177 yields -3.21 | 14.8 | 13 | 14.5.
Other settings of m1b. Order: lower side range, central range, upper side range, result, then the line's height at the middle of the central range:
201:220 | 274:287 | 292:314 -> 0.25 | 13.4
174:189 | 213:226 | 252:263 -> 1.79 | 14.7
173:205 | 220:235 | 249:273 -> 2.62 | 14.1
